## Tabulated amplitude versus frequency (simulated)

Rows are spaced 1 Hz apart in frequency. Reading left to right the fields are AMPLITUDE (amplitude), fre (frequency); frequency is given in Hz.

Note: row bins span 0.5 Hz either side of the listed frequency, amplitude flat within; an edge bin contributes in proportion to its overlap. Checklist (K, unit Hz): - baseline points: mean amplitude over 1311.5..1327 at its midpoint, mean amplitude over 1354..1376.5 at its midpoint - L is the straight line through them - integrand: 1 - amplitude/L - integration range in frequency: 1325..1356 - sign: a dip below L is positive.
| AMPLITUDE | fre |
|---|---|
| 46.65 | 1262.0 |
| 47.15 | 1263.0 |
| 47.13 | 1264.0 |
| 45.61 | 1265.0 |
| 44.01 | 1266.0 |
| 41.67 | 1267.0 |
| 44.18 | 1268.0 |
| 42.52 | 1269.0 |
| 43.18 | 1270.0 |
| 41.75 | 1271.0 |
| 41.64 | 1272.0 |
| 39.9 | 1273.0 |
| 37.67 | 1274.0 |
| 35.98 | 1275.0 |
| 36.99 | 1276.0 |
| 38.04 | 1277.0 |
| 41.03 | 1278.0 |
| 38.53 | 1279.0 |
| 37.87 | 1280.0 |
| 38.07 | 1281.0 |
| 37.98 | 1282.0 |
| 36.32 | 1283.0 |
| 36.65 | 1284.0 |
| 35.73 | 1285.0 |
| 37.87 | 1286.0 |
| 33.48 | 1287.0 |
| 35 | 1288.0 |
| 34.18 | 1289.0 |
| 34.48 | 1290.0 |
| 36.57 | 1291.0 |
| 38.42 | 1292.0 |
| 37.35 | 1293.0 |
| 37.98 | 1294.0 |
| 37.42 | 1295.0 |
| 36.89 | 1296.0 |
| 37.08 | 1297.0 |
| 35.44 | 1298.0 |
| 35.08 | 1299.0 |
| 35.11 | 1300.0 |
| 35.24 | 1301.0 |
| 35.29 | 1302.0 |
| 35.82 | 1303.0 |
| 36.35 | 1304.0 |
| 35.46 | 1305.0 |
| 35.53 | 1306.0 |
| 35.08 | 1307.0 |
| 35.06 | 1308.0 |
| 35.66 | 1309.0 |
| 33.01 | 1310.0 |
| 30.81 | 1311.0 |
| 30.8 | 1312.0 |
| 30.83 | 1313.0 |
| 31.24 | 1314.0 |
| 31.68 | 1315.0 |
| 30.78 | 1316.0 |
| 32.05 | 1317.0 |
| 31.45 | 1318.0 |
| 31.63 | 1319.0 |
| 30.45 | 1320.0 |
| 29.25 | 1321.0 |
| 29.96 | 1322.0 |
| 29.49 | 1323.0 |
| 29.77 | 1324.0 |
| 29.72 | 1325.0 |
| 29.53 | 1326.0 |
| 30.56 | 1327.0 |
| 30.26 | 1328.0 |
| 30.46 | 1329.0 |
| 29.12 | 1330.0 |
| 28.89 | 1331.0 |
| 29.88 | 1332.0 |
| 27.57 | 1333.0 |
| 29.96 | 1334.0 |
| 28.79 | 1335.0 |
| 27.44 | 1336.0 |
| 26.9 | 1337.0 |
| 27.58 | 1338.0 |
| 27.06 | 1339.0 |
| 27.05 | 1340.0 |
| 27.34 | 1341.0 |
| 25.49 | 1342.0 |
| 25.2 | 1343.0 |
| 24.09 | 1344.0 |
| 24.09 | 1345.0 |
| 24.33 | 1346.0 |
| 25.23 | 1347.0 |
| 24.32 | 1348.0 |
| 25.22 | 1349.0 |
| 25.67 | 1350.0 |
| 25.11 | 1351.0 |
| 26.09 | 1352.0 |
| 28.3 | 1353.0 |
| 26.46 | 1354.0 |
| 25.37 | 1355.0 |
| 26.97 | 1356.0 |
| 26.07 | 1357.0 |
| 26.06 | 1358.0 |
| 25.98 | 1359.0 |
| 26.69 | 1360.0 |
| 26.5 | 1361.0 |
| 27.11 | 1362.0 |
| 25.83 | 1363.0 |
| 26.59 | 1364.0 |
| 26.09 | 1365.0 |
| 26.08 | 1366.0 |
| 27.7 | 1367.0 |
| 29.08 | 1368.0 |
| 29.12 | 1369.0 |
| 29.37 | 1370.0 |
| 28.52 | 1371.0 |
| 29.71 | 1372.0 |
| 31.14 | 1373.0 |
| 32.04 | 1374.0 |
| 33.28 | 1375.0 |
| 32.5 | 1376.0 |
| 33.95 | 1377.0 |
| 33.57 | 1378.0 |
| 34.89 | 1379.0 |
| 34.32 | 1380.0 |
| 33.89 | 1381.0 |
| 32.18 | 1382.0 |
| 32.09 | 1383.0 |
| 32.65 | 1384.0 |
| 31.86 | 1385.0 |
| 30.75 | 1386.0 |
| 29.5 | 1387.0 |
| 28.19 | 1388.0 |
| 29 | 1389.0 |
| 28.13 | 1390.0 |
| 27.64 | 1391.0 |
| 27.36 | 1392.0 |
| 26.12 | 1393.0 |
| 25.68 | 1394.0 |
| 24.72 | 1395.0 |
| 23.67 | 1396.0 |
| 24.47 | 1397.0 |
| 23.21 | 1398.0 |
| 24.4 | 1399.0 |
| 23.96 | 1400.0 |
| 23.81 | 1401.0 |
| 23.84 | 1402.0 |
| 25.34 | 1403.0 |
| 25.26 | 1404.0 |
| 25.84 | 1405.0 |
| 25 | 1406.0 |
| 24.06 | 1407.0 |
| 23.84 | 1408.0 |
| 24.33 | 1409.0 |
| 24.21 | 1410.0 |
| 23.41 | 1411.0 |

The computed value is 2.40 Hz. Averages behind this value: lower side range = 30.6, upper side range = 28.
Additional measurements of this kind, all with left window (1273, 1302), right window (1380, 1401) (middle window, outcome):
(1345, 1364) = 3.1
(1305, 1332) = 2.2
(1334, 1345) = 1.9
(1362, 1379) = 0.0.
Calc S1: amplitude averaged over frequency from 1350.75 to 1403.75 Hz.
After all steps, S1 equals 28.2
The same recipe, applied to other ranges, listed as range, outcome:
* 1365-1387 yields 31.2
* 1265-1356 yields 32.9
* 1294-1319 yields 34.2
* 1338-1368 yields 26.1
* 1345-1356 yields 25.6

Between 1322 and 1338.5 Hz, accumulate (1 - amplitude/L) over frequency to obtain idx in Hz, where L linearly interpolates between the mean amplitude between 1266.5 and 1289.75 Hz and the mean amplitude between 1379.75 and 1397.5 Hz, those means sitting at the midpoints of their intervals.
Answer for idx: 2.4 Hz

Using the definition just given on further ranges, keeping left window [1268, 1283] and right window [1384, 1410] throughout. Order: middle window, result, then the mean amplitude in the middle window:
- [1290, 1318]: 1.3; 34.7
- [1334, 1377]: 4.6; 27.2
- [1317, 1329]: 1.4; 30.3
